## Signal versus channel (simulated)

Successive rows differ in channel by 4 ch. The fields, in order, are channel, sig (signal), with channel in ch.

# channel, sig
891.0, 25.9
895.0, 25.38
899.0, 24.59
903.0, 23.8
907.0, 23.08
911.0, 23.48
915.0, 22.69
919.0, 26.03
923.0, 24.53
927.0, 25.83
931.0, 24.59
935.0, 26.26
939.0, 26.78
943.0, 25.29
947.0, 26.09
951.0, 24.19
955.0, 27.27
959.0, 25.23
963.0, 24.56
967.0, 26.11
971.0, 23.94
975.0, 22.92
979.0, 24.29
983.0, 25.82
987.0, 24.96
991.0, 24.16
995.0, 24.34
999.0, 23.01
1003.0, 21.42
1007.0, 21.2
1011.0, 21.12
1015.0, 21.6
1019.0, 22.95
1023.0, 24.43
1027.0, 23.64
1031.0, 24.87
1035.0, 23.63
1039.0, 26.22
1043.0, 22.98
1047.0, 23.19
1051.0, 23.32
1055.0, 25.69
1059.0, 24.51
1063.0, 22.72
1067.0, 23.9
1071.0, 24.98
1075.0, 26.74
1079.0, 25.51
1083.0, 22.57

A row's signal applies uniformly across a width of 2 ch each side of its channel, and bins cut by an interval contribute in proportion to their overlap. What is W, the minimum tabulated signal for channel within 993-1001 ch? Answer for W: 23.01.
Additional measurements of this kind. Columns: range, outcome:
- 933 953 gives 24.19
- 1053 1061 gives 24.51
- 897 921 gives 22.69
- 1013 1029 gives 21.6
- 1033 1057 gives 22.98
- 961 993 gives 22.92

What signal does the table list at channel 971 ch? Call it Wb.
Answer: 23.94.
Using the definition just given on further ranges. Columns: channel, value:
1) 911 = 23.48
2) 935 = 26.26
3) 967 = 26.11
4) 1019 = 22.95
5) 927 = 25.83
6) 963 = 24.56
